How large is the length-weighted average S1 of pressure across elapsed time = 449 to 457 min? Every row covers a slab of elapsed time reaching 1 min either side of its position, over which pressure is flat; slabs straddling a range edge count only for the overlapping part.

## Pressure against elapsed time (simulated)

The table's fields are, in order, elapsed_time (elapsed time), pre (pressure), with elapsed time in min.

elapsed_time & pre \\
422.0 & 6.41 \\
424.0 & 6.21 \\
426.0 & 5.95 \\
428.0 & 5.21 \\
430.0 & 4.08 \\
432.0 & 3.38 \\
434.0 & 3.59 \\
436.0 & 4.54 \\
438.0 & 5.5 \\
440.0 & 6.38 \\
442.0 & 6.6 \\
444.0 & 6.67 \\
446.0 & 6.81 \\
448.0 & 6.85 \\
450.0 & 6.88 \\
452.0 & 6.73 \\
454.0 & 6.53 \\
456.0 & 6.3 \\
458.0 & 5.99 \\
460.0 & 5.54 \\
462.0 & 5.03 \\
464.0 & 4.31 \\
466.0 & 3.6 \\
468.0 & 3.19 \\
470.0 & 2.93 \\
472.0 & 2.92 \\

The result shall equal 6.61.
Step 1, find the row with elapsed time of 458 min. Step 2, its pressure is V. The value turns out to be 5.99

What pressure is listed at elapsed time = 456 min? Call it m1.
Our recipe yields 6.3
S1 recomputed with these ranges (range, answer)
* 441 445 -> 6.63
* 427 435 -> 4.07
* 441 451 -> 6.76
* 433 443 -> 5.32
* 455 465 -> 5.43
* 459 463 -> 5.29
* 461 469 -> 4.03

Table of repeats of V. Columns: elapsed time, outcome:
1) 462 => 5.03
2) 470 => 2.93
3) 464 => 4.31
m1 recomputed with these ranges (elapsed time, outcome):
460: 5.54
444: 6.67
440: 6.38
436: 4.54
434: 3.59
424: 6.21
